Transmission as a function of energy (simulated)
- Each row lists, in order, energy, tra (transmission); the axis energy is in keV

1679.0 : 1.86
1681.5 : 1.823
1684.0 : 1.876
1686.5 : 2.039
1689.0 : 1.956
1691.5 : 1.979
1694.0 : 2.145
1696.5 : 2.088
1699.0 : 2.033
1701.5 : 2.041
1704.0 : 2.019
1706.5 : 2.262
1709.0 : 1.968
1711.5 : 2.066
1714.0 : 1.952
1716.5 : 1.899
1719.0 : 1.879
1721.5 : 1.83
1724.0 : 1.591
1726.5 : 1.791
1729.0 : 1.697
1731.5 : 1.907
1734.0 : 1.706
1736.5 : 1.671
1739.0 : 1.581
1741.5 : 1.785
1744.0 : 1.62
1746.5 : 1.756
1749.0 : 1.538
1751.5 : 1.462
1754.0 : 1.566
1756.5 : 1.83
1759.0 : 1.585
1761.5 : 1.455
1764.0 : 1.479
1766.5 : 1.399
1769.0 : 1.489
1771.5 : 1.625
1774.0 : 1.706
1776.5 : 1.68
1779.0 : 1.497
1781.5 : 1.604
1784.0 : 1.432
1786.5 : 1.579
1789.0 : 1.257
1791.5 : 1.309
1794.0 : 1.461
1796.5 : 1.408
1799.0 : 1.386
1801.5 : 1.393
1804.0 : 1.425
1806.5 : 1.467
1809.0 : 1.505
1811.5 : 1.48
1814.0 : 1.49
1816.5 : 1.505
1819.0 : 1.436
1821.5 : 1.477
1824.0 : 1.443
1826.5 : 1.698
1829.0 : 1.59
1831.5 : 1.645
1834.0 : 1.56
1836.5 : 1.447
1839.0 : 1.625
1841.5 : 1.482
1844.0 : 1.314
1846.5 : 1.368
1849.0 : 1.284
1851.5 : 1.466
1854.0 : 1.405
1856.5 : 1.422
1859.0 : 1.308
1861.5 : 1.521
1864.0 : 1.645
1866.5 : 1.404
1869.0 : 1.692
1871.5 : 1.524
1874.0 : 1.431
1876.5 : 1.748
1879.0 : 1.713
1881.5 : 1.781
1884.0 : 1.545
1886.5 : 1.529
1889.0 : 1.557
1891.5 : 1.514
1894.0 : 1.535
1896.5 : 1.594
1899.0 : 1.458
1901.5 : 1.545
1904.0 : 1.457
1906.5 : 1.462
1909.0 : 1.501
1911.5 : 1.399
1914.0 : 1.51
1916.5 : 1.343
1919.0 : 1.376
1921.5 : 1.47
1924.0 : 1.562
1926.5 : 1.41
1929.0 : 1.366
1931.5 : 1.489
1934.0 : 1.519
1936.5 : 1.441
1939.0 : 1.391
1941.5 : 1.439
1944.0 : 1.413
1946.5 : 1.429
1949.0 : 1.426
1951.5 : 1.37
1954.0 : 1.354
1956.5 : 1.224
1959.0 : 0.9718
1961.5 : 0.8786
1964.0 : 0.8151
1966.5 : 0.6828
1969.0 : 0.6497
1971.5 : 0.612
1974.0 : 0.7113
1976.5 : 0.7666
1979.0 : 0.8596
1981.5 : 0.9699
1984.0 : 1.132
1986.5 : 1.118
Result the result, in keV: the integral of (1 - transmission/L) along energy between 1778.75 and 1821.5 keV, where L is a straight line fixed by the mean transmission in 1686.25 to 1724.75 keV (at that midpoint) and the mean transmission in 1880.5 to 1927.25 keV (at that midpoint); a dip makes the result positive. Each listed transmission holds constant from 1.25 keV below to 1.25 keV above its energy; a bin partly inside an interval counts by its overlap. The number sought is 7.5 keV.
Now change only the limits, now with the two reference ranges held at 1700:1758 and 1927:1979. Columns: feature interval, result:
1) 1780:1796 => 1.9 keV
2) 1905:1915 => -1.5 keV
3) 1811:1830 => 0.2 keV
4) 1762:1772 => 1.2 keV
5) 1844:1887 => -3.5 keV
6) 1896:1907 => -1.7 keV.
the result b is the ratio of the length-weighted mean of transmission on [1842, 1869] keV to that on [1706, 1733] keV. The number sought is 0.8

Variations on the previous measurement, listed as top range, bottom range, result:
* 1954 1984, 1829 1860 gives 0.60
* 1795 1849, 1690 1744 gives 0.78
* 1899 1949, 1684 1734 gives 0.74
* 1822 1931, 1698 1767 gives 0.85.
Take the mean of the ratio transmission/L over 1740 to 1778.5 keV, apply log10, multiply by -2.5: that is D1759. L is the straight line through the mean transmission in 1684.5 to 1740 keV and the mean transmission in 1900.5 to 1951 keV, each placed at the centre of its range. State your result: 0.14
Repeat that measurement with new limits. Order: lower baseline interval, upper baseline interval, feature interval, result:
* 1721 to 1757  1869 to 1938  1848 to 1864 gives 0.10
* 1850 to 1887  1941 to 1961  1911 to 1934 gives -0.04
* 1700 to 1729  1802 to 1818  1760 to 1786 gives 0.07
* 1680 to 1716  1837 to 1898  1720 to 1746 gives 0.11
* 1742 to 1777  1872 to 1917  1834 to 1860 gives 0.10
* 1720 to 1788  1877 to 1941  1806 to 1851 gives 0.05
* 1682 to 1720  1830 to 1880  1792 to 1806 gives 0.19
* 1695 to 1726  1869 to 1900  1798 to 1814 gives 0.21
